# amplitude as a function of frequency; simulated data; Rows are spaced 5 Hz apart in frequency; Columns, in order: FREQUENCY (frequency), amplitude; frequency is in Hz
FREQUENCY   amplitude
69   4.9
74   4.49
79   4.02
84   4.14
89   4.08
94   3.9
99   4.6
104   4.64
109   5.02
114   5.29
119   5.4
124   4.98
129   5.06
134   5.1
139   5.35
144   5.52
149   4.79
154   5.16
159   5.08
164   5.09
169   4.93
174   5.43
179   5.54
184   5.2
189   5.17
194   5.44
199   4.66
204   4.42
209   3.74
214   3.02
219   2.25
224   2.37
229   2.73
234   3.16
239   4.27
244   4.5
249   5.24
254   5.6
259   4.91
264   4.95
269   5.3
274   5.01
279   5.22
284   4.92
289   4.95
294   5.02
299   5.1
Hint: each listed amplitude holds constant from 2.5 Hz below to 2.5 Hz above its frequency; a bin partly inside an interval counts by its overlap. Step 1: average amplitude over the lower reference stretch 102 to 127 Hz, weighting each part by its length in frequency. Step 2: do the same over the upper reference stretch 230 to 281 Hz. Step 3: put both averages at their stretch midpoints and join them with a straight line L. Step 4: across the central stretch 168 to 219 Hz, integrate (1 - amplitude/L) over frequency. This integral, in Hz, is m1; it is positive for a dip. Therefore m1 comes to 2.8 Hz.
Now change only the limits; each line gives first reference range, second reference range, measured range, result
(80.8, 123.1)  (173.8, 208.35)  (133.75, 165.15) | -2.06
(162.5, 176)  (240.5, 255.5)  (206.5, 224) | 7.46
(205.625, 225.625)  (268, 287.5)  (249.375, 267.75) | -3.19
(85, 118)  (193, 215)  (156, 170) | -2.07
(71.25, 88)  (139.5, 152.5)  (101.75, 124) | -1.78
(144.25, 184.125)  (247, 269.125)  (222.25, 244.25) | 7.87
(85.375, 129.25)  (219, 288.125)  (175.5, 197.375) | -3.61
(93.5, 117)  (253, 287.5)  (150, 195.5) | -2.77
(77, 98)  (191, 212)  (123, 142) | -3.94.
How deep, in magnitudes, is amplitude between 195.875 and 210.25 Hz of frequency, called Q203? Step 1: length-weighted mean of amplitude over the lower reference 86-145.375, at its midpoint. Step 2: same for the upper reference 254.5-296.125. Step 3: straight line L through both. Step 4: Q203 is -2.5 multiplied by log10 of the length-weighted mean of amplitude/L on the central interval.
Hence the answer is 0.143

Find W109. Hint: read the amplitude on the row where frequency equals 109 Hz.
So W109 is 5.02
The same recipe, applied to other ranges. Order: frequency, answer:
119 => 5.4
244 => 4.5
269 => 5.3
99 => 4.6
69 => 4.9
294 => 5.02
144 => 5.52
